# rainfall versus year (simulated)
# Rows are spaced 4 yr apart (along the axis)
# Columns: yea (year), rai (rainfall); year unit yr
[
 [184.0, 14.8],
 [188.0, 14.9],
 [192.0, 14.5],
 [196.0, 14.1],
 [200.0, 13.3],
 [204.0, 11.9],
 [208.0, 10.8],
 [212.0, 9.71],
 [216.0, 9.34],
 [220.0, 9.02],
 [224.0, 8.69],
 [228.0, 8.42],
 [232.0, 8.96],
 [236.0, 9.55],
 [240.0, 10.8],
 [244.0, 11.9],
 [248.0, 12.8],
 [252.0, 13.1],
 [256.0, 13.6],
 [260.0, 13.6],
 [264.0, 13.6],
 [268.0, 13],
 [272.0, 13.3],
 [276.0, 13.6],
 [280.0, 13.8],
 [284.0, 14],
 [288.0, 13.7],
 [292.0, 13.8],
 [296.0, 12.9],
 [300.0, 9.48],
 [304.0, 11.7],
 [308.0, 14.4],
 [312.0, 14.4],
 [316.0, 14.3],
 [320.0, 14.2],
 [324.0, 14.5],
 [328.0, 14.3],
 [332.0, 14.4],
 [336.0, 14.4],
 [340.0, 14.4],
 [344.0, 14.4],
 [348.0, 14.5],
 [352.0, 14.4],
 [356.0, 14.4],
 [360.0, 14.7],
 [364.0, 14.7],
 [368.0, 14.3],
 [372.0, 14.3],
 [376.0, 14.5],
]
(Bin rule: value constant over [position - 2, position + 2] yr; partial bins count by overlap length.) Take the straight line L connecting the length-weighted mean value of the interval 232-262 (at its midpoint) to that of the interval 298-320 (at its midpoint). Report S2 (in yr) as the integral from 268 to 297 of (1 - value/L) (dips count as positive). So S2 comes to -2.4 yr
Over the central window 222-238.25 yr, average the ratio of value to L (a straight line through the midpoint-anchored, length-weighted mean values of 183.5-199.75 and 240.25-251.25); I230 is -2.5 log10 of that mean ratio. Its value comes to 0.39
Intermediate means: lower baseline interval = 14.4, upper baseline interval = 12.2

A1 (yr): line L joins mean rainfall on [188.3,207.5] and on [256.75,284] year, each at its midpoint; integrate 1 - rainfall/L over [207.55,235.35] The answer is 8.73 yr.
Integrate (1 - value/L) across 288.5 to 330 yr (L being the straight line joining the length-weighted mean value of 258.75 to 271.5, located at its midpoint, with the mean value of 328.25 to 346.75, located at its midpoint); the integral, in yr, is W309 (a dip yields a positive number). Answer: 1.8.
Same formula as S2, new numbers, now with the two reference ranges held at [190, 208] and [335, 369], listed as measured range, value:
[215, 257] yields 9.3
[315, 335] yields -0.1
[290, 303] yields 1.8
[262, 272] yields 0.3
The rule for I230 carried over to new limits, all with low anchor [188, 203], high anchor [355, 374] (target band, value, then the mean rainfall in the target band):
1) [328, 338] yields 0.00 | 14.4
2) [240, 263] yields 0.10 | 12.8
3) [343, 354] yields 0.00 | 14.4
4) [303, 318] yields 0.04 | 13.8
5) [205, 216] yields 0.34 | 10.2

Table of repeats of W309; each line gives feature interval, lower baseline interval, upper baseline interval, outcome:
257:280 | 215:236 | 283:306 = -4.7 yr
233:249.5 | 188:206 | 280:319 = 2.9 yr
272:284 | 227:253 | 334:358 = -1.6 yr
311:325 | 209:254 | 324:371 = -1.0 yr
